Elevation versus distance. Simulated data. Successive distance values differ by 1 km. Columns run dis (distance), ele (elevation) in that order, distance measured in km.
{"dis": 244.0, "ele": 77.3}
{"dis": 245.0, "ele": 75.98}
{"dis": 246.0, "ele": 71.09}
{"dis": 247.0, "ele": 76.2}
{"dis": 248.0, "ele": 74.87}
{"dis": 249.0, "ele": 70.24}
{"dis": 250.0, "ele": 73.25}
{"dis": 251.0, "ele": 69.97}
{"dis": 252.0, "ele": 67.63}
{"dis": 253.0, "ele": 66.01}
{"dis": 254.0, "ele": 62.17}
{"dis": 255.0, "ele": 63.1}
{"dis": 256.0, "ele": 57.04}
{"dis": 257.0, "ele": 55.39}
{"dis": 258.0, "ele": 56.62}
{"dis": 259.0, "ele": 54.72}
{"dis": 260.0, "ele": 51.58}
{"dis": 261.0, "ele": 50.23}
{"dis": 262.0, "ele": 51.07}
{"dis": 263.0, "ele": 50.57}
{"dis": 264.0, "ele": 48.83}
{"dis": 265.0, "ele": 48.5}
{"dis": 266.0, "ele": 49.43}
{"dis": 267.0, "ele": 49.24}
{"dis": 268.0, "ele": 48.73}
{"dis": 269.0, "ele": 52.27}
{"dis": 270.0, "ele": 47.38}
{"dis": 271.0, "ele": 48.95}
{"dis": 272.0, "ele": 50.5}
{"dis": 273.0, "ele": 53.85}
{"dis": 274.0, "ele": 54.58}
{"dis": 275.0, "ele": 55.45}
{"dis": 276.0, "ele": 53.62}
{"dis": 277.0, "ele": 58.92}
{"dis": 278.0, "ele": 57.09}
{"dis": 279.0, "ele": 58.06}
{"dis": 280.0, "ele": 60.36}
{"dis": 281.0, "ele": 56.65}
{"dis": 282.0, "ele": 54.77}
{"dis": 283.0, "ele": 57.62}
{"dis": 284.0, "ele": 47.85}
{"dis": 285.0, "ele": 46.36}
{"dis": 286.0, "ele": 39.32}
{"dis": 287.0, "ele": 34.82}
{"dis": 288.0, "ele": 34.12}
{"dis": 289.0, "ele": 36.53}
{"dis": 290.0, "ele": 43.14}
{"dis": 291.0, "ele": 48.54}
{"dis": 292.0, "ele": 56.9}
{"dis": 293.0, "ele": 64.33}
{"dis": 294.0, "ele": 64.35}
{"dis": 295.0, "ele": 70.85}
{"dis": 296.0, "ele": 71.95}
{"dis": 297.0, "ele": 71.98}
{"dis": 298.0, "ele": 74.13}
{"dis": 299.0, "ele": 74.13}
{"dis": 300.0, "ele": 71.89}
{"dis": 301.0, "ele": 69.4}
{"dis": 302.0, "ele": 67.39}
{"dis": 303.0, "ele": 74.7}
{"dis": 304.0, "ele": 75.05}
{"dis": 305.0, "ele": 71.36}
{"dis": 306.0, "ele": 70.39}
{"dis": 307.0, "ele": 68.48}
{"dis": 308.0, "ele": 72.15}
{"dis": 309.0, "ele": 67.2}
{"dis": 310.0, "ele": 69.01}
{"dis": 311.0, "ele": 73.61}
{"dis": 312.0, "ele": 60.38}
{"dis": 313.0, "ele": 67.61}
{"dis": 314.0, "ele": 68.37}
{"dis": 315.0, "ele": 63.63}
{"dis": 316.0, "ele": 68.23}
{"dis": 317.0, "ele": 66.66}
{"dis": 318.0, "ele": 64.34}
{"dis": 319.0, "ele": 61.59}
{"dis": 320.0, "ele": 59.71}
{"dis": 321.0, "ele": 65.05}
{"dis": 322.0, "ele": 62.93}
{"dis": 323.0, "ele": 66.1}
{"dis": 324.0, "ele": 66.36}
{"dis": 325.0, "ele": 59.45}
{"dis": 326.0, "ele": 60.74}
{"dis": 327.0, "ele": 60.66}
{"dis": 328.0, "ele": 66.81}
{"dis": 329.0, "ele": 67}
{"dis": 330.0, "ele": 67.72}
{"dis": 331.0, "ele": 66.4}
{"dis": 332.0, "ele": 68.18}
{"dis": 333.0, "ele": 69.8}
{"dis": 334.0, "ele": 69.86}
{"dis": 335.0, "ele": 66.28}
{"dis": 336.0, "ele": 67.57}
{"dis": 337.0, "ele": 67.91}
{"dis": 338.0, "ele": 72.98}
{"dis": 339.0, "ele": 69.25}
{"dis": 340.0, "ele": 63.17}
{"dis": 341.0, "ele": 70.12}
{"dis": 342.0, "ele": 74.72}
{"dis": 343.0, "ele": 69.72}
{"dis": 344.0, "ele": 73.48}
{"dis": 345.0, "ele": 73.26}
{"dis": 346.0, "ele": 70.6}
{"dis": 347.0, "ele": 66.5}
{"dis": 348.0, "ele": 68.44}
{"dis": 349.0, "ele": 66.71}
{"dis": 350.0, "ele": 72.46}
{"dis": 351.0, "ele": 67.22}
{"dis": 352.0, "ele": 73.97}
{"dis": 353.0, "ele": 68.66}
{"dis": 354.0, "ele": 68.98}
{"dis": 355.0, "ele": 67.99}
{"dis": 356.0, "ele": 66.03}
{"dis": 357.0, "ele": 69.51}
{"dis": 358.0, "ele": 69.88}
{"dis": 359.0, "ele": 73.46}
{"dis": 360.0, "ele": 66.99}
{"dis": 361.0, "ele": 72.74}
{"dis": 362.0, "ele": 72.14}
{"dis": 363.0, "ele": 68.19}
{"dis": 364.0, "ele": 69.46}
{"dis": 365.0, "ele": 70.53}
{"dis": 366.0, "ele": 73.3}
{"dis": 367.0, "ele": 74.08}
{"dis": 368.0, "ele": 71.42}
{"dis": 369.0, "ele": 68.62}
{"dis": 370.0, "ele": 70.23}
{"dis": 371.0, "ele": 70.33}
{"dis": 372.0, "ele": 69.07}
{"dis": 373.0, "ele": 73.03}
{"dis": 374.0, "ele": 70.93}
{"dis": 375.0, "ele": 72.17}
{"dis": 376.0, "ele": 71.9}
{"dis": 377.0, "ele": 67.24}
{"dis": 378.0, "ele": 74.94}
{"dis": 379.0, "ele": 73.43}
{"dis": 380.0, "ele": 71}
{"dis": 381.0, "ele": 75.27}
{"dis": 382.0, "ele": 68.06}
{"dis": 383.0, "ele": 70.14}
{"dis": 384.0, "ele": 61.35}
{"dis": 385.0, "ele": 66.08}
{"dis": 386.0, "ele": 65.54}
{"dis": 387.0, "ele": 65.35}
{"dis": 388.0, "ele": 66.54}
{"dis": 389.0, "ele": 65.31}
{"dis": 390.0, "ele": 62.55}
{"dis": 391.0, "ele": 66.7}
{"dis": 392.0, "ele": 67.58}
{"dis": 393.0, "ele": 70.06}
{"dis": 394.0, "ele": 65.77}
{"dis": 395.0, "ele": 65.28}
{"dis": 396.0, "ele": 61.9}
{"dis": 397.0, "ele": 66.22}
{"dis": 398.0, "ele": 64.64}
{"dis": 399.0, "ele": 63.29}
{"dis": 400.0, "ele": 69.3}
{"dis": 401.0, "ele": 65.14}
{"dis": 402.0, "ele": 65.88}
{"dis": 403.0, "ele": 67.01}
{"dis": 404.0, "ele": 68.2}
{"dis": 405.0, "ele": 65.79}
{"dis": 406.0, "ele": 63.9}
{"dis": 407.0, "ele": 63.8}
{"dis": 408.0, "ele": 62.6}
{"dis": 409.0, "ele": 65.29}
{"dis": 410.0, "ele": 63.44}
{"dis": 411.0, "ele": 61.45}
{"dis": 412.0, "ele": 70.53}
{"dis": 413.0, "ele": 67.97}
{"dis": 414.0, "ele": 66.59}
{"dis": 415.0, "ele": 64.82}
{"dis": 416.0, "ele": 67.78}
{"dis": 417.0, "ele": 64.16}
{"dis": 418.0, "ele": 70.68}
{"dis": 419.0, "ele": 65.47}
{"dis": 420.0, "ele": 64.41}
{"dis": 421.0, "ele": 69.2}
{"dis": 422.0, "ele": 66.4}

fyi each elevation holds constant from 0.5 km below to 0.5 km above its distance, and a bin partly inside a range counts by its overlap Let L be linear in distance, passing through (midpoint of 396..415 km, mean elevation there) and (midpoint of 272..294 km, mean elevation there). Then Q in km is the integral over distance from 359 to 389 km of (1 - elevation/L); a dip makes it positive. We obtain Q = -4.0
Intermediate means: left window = 51.4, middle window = 70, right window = 65.5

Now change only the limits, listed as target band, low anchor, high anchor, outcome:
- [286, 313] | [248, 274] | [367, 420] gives -1.72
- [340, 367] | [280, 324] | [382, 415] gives -2.56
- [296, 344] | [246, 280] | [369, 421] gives -4.96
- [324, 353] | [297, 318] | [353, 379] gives 0.78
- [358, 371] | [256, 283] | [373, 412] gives -1.43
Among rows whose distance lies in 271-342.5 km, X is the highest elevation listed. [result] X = 75.05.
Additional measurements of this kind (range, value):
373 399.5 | 75.27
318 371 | 74.72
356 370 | 74.08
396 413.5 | 70.53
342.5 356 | 73.97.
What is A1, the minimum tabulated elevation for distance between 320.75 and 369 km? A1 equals 59.45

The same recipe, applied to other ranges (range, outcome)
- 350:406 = 61.35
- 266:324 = 34.12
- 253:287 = 34.82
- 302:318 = 60.38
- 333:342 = 63.17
